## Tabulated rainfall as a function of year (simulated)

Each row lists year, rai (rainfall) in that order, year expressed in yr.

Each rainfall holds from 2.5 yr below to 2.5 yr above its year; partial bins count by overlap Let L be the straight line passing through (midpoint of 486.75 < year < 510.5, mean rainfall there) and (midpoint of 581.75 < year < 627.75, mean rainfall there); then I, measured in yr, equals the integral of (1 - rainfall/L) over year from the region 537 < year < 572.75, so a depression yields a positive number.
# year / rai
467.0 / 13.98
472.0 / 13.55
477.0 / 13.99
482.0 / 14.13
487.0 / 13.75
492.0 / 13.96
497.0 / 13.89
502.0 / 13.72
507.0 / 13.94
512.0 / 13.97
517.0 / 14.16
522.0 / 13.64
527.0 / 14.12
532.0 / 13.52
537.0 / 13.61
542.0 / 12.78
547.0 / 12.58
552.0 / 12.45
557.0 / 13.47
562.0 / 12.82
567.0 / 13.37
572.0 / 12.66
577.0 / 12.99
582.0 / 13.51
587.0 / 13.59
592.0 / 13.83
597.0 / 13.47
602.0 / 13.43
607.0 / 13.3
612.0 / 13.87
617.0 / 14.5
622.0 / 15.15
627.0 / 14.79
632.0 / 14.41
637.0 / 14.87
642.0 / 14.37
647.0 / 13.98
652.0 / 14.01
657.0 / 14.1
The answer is 2.5 yr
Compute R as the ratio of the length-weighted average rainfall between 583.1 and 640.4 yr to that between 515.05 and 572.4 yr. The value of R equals 1.1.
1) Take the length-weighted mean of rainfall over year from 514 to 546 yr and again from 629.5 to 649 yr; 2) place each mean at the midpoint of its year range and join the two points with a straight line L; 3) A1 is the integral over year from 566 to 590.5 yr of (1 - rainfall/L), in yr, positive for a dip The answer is 1.26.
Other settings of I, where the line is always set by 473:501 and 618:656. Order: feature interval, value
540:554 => 1.5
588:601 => 0.6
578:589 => 0.6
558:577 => 1.6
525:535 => 0.2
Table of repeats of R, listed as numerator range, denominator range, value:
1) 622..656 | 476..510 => 1.04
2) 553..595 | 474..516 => 0.95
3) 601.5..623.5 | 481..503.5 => 1.01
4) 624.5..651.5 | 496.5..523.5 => 1.04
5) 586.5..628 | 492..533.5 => 1.01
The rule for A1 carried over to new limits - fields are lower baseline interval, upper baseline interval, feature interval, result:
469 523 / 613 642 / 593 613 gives 1.4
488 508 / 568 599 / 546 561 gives 0.7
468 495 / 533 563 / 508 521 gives -0.5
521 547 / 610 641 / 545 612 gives 3.7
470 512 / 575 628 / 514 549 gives 0.9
